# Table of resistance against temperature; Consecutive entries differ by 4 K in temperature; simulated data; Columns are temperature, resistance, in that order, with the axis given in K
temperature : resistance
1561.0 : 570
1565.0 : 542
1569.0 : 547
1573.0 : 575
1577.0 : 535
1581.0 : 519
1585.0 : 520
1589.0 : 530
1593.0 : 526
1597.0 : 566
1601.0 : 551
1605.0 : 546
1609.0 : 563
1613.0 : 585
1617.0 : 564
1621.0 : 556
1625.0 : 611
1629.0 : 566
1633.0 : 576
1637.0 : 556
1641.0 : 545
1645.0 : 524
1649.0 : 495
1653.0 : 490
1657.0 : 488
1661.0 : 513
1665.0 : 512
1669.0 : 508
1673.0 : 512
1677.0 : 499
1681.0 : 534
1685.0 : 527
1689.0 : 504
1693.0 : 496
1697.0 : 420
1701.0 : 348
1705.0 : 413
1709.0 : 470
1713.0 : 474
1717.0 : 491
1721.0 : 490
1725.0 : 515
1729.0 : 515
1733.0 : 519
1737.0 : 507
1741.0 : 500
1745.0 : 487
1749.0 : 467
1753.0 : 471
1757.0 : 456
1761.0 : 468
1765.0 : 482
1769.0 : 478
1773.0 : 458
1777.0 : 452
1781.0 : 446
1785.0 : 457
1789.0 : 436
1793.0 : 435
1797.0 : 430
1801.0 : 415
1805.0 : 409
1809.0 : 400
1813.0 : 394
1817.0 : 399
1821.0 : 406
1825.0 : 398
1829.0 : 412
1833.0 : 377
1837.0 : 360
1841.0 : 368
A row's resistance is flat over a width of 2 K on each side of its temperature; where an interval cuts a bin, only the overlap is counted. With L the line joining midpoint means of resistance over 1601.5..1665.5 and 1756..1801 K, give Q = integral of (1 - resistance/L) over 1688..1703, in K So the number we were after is 2.0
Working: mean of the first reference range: 544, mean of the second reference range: 453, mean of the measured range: 438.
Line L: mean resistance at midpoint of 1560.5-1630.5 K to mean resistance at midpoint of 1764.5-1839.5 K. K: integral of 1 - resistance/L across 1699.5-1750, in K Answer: -0.83 K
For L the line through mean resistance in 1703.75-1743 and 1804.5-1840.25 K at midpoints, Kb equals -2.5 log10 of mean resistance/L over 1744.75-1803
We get -0.03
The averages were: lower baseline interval 491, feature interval 455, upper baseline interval 393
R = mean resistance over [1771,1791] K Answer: 450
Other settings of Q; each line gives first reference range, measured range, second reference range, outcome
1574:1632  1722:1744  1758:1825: -1.8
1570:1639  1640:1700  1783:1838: 1.0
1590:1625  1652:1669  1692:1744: 0.5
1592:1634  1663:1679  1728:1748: 0.9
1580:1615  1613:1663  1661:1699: -1.7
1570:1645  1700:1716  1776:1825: 1.6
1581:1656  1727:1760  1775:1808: -1.7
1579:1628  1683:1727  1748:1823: 2.0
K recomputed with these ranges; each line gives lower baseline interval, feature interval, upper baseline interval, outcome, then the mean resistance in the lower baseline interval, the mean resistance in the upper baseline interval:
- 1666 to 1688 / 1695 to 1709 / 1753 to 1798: 2.67 K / 515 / 456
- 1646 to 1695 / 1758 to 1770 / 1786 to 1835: -0.87 K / 507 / 410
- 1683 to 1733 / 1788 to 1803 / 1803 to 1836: -0.51 K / 474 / 398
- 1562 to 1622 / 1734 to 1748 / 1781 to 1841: -1.35 K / 549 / 409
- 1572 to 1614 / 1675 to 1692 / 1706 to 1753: -0.18 K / 545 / 491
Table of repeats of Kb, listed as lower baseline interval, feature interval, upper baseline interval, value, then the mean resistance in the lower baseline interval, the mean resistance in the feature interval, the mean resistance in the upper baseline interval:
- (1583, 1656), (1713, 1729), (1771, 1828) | -0.04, 548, 498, 424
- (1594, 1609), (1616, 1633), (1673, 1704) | -0.08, 554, 575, 476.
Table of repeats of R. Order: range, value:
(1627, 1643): 561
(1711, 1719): 482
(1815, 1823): 402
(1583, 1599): 536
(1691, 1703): 421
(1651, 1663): 497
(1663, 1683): 513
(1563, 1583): 544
